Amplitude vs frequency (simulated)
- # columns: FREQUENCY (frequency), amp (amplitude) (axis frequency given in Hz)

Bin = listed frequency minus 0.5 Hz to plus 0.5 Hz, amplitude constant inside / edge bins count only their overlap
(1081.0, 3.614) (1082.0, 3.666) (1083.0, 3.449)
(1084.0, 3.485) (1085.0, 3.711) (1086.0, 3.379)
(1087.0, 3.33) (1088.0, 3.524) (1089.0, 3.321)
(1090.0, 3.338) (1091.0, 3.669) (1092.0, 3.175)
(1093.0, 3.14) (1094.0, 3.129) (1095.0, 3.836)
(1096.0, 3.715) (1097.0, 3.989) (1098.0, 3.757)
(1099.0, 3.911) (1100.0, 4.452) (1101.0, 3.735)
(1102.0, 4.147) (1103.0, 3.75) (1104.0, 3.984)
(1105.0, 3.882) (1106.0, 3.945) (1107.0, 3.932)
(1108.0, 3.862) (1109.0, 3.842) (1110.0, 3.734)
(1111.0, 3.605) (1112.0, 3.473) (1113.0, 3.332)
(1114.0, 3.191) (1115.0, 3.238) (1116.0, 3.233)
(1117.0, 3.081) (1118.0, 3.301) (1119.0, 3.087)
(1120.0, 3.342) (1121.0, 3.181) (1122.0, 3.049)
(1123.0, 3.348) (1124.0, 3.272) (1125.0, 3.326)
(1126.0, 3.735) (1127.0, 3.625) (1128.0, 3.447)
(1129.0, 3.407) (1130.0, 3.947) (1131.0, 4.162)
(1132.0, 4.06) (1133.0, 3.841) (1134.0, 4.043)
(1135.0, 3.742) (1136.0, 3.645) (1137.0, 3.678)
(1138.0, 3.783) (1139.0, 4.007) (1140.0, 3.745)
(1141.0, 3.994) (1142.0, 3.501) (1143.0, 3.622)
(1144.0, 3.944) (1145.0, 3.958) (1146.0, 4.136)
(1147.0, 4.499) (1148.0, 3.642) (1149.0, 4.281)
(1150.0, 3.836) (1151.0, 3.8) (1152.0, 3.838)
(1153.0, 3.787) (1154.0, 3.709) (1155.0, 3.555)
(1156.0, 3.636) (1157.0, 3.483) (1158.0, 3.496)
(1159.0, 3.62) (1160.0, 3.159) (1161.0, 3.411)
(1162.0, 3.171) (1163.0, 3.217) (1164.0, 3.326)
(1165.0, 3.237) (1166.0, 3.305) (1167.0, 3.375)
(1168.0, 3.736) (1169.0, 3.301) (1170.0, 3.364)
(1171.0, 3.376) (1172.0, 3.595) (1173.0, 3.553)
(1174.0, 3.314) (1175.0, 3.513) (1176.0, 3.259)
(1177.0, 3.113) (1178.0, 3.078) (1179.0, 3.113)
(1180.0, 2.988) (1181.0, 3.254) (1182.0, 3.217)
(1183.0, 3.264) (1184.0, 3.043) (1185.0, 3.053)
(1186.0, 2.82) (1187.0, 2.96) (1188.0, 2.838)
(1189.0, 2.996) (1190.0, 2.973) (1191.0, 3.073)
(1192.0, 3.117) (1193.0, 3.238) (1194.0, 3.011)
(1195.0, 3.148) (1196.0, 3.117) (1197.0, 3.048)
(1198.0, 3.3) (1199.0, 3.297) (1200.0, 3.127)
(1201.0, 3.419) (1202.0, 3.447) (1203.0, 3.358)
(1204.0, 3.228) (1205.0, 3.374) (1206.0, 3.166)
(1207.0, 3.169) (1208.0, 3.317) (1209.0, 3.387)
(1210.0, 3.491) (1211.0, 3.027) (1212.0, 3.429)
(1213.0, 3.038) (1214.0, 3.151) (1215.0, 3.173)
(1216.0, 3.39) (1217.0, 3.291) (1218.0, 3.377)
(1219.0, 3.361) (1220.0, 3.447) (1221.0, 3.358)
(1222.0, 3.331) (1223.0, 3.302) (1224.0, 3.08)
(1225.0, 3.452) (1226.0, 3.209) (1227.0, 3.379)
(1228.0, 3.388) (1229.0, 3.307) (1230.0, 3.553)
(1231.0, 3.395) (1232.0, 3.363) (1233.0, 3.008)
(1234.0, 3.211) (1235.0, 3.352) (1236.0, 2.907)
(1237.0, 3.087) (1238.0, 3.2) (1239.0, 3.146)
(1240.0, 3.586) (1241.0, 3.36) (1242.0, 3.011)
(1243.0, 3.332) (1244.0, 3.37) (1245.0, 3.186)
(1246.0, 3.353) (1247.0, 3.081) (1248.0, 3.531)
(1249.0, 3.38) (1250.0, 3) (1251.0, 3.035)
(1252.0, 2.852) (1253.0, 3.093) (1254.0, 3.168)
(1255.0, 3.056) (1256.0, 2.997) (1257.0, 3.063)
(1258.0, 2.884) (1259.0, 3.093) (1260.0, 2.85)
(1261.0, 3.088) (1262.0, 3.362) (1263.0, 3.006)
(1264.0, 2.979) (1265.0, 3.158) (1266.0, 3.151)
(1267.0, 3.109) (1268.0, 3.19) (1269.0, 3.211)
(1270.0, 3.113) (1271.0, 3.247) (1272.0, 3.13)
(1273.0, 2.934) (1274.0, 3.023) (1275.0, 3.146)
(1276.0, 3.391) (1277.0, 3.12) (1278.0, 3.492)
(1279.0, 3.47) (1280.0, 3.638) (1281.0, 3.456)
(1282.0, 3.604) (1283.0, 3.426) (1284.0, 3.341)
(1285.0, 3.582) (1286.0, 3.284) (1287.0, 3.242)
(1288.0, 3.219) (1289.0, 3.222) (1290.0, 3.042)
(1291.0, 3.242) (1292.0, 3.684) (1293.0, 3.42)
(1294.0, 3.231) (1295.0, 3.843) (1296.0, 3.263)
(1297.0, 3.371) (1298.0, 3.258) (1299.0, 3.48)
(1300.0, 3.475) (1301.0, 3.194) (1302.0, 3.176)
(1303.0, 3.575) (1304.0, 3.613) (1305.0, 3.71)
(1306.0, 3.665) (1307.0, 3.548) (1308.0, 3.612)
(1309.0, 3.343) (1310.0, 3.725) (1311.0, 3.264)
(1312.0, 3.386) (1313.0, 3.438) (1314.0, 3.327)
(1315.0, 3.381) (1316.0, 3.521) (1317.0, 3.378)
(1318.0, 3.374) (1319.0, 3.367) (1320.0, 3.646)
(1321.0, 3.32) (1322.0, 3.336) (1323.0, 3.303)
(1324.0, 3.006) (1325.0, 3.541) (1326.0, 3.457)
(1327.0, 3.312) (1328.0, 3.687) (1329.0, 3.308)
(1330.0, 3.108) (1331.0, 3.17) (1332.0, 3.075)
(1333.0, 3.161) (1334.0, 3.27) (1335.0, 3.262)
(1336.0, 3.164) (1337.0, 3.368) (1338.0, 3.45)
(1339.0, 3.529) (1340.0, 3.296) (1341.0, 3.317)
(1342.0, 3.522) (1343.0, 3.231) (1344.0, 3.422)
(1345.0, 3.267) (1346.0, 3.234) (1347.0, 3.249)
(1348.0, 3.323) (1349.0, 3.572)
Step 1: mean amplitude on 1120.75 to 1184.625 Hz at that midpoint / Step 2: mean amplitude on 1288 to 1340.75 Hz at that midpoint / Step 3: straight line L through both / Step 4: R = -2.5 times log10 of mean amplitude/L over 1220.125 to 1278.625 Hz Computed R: 0.08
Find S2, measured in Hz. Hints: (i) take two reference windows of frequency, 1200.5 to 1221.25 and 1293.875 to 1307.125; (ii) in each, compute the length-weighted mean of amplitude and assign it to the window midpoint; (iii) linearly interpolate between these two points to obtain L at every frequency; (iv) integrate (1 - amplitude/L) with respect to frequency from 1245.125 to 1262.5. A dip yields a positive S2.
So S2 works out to 1.4 Hz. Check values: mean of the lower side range 3.3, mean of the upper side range 3.46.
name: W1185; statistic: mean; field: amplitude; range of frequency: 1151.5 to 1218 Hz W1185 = 3.28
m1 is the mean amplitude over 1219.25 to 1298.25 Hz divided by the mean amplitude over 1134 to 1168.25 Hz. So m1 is 0.9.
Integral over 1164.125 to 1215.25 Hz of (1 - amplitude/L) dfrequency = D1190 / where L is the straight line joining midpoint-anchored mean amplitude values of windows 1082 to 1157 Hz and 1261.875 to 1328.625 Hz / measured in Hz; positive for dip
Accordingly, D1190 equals 4.5 Hz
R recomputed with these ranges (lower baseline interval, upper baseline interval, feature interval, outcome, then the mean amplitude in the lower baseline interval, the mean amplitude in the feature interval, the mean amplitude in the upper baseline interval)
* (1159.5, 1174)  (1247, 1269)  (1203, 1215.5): 0.00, 3.36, 3.25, 3.1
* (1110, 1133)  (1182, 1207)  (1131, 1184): -0.09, 3.44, 3.58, 3.14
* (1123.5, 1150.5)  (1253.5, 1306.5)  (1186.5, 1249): 0.08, 3.81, 3.24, 3.28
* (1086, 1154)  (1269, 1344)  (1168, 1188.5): 0.11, 3.67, 3.21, 3.36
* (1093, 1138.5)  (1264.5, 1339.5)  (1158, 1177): 0.06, 3.63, 3.38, 3.35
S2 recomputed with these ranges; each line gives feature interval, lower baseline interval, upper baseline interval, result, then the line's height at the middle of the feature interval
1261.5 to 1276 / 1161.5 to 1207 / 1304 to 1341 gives 0.8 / 3.32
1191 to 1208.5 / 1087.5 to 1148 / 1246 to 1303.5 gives 1.1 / 3.44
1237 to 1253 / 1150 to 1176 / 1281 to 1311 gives 1.0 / 3.45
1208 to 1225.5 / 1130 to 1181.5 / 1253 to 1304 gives 0.7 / 3.43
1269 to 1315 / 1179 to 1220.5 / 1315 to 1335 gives -1.1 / 3.3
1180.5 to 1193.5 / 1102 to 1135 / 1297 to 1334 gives 1.7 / 3.52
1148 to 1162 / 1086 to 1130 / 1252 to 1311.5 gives -0.7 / 3.48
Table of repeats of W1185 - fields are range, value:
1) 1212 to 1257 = 3.24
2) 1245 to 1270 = 3.11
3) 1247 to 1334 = 3.3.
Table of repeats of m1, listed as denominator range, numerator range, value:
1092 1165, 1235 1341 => 0.90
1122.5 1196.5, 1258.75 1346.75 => 0.96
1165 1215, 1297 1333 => 1.05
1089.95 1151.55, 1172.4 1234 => 0.88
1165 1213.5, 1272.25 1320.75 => 1.05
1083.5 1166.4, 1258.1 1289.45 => 0.89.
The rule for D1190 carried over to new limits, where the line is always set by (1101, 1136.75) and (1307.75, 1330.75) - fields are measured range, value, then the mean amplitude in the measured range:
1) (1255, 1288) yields 2.2 Hz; 3.21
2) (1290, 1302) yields 0.1 Hz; 3.38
